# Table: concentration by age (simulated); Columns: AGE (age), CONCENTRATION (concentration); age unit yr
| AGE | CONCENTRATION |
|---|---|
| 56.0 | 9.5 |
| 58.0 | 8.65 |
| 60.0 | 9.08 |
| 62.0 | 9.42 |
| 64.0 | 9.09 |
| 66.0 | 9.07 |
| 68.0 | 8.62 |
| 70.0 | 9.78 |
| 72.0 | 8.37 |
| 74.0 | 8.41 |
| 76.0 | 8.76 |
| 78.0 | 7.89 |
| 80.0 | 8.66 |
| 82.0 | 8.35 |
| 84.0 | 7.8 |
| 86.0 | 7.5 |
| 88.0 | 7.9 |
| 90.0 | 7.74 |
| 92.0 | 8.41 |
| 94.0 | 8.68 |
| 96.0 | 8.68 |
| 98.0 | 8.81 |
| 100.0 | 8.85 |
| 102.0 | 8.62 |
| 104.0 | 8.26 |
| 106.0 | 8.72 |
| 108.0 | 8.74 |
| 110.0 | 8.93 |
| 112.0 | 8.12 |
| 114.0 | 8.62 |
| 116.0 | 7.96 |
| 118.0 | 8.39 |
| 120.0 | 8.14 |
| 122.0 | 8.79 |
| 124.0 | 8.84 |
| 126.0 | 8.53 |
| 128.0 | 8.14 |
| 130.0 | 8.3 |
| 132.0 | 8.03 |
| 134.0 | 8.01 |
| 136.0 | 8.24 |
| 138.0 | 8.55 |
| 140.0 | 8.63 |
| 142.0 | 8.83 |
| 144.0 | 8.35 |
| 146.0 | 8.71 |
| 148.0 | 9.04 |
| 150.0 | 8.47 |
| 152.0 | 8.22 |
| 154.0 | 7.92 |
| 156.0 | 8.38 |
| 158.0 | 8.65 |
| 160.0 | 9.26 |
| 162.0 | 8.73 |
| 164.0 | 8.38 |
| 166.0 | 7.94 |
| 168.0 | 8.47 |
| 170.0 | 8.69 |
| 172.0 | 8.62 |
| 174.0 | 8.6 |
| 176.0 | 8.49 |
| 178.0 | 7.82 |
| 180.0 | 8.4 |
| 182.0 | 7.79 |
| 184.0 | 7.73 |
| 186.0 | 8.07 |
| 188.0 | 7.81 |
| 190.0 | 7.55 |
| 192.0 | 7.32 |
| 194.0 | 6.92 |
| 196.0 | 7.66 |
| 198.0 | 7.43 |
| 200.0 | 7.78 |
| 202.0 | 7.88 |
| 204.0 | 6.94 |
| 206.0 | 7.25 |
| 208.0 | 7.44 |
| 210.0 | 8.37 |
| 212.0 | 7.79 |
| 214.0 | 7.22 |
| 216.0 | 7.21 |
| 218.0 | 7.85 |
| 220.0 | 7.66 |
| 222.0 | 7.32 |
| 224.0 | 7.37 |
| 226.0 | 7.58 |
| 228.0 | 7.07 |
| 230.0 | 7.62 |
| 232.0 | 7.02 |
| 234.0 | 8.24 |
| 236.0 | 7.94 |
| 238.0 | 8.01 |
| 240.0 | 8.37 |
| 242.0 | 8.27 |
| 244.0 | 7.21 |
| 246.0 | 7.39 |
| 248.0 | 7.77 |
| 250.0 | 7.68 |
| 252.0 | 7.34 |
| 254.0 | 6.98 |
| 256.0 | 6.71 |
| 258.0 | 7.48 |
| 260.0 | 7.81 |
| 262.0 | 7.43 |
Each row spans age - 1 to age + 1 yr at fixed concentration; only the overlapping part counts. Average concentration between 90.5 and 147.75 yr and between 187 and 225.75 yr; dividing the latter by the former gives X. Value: 0.9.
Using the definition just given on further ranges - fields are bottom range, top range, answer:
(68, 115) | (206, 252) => 0.90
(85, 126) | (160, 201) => 0.95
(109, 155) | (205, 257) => 0.90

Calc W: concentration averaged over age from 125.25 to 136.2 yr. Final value 8.2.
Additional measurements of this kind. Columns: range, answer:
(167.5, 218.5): 7.8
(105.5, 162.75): 8.49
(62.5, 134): 8.47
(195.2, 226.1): 7.55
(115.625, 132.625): 8.37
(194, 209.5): 7.48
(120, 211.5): 8.17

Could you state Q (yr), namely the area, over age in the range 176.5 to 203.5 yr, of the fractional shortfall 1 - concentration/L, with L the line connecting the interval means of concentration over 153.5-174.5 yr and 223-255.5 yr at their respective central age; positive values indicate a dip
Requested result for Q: 1.7 yr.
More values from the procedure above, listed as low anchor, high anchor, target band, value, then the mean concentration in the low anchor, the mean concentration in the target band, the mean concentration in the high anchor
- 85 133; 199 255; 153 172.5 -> -1.1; 8.4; 8.5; 7.59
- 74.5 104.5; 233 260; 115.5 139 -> -0.5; 8.33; 8.33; 7.65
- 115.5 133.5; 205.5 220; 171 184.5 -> -0.6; 8.35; 8.22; 7.61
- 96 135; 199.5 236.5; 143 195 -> -1.6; 8.47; 8.24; 7.55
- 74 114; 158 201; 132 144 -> -0.3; 8.4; 8.41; 8.08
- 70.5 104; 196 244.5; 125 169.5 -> -2.3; 8.36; 8.45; 7.62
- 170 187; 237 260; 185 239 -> 2.3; 8.22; 7.57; 7.58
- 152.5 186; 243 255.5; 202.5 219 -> 0.7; 8.36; 7.52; 7.37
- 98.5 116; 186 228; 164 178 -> -0.9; 8.58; 8.42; 7.52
